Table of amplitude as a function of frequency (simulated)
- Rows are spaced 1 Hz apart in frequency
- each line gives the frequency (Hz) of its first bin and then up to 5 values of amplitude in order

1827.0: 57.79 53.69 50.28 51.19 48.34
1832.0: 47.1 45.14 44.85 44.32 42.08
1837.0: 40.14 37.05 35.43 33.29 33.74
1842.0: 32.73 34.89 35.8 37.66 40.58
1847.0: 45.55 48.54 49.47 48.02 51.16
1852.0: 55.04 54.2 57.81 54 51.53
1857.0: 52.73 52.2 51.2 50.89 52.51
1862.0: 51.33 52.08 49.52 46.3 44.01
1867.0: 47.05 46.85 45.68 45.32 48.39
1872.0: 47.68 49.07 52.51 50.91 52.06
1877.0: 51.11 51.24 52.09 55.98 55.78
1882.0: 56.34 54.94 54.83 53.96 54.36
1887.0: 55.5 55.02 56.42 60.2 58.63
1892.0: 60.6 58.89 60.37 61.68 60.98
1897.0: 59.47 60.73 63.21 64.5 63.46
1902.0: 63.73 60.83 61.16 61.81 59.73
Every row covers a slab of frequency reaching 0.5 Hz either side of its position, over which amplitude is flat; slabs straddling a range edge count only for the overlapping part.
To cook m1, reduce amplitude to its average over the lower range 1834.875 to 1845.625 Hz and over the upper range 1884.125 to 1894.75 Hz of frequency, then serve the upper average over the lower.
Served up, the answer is 1.56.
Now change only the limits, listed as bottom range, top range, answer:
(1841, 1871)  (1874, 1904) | 1.21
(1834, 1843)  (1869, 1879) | 1.32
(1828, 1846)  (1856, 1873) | 1.19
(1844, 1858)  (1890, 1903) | 1.24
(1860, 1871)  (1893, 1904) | 1.28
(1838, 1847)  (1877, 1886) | 1.50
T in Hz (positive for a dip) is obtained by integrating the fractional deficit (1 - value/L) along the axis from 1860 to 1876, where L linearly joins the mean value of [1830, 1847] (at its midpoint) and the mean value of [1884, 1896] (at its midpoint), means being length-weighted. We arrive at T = 0.4 Hz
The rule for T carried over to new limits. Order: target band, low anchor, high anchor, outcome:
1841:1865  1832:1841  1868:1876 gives -2.0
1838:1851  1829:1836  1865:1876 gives 2.0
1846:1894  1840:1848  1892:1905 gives -3.4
